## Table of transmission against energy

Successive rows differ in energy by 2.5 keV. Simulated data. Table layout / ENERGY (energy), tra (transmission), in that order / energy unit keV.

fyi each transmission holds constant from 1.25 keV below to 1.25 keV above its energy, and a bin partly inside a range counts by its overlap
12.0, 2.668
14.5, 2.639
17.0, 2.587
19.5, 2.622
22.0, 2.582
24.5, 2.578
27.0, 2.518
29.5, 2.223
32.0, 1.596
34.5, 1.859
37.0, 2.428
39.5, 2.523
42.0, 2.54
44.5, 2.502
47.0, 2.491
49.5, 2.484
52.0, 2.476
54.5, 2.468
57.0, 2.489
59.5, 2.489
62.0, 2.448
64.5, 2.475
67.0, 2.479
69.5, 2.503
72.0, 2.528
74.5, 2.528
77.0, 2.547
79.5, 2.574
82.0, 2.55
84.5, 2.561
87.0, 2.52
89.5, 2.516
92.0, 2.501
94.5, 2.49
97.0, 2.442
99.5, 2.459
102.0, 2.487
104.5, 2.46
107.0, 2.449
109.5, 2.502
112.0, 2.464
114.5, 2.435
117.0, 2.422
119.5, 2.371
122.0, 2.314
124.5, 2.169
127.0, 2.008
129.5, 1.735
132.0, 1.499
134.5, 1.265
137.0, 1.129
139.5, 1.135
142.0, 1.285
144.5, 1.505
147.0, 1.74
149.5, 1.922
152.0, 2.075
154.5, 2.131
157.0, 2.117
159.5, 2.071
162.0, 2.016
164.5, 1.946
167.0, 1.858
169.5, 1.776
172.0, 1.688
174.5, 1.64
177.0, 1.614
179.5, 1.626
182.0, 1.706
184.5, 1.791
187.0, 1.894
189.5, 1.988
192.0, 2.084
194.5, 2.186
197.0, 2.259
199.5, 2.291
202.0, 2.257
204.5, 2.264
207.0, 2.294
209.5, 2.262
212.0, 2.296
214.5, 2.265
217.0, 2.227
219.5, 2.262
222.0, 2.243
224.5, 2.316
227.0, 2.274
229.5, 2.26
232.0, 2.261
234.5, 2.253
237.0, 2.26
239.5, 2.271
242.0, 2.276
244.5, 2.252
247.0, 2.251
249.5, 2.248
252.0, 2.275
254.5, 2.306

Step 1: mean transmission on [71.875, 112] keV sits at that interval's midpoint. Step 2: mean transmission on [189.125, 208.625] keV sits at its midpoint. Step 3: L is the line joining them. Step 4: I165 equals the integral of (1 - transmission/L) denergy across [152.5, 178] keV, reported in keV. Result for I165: 4.57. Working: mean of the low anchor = 2.51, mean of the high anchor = 2.21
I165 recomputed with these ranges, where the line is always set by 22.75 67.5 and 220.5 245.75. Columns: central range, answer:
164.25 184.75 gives 5.16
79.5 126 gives -1.91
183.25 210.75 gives 1.77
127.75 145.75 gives 7.33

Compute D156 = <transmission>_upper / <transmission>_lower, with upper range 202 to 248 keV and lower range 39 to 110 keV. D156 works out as 0.91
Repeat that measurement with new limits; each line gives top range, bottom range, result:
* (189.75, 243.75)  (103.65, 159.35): 1.15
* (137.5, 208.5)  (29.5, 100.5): 0.77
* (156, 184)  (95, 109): 0.74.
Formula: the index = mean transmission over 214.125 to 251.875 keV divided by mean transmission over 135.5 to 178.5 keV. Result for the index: 1.30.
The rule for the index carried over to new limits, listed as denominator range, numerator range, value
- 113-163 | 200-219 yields 1.21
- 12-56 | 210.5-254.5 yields 0.93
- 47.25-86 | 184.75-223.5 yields 0.88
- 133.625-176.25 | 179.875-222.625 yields 1.24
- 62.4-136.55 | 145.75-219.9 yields 0.86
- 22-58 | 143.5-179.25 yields 0.78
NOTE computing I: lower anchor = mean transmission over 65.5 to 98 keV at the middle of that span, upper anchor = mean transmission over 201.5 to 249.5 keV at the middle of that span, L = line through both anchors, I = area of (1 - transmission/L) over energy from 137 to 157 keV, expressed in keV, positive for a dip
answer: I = 6.0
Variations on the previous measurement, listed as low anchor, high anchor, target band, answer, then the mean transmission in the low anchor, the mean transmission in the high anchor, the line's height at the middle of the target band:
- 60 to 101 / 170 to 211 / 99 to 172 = 8.8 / 2.51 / 1.99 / 2.25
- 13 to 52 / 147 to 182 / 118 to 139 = 2.4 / 2.42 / 1.87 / 2.02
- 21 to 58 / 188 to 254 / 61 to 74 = -0.7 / 2.38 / 2.24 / 2.36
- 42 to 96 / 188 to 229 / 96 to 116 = -0.2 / 2.51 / 2.23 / 2.43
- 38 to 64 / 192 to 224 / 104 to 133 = 1.9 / 2.49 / 2.25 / 2.39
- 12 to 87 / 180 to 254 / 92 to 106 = -0.5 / 2.46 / 2.19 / 2.38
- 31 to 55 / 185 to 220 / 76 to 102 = -2.5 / 2.34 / 2.19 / 2.3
